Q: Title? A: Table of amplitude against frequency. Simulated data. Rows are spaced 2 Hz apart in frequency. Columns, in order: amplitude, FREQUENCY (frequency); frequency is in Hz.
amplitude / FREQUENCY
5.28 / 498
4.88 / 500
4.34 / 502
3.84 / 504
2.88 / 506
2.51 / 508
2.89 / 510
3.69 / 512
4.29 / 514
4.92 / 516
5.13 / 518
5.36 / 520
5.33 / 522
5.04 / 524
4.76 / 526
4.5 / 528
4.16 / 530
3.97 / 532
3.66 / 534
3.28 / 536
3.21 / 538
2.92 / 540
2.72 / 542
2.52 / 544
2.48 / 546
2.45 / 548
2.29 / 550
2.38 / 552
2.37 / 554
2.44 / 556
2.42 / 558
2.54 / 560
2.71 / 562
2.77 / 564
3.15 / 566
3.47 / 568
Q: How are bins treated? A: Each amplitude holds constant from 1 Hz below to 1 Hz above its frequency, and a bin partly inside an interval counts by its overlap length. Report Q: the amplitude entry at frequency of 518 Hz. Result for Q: 5.13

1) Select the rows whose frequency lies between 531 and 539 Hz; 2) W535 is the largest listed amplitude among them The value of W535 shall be 3.97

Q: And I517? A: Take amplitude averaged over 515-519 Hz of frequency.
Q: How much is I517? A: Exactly 5.03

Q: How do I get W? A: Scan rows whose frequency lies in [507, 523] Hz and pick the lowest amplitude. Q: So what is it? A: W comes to 2.51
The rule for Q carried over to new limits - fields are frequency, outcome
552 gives 2.38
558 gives 2.42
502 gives 4.34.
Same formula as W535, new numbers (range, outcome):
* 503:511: 3.84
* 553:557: 2.44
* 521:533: 5.33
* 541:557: 2.72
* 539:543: 2.92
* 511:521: 5.36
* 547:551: 2.45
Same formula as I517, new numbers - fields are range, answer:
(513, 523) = 5.01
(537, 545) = 2.84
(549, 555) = 2.35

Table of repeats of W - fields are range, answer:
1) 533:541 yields 2.92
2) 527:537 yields 3.28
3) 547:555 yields 2.29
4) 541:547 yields 2.48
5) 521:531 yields 4.16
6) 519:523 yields 5.33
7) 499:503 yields 4.34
